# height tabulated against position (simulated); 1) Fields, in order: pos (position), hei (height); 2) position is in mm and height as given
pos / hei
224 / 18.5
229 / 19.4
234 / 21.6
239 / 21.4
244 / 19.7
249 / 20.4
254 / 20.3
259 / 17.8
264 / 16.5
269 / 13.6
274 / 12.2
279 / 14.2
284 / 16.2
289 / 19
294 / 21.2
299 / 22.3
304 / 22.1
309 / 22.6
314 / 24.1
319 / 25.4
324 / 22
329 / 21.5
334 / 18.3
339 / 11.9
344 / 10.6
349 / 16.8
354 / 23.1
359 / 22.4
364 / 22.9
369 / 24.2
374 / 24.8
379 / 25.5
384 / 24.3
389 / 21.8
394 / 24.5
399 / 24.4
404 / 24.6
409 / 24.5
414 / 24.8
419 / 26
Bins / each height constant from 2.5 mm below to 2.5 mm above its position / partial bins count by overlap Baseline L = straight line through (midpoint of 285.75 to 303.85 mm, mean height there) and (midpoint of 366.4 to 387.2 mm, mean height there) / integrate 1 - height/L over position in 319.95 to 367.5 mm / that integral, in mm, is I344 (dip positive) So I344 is 8.0 mm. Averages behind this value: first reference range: 20.8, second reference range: 24.6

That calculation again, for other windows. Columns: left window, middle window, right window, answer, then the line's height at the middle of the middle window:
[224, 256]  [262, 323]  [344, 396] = 5.8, 21.2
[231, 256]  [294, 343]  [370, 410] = 3.6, 22.5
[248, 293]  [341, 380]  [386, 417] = 1.6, 21.8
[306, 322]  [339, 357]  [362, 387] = 5.8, 24.1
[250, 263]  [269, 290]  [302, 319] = 6.0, 20.8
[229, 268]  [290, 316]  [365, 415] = -1.1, 21.3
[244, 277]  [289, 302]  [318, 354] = -2.8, 17.5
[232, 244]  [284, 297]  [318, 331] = 1.6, 22.1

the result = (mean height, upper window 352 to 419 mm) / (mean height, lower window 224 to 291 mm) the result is 1.35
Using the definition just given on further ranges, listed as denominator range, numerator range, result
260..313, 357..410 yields 1.32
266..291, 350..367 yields 1.49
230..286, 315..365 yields 1.10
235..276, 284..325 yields 1.22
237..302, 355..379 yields 1.31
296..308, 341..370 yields 0.88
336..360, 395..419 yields 1.48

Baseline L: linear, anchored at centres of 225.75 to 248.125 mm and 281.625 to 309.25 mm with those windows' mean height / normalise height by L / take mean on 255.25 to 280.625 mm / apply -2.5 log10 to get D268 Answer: 0.32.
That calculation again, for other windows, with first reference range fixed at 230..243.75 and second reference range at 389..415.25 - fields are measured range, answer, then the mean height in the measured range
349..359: 0.096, 21.4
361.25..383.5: -0.028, 24.3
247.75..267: 0.156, 18.5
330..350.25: 0.482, 14.8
